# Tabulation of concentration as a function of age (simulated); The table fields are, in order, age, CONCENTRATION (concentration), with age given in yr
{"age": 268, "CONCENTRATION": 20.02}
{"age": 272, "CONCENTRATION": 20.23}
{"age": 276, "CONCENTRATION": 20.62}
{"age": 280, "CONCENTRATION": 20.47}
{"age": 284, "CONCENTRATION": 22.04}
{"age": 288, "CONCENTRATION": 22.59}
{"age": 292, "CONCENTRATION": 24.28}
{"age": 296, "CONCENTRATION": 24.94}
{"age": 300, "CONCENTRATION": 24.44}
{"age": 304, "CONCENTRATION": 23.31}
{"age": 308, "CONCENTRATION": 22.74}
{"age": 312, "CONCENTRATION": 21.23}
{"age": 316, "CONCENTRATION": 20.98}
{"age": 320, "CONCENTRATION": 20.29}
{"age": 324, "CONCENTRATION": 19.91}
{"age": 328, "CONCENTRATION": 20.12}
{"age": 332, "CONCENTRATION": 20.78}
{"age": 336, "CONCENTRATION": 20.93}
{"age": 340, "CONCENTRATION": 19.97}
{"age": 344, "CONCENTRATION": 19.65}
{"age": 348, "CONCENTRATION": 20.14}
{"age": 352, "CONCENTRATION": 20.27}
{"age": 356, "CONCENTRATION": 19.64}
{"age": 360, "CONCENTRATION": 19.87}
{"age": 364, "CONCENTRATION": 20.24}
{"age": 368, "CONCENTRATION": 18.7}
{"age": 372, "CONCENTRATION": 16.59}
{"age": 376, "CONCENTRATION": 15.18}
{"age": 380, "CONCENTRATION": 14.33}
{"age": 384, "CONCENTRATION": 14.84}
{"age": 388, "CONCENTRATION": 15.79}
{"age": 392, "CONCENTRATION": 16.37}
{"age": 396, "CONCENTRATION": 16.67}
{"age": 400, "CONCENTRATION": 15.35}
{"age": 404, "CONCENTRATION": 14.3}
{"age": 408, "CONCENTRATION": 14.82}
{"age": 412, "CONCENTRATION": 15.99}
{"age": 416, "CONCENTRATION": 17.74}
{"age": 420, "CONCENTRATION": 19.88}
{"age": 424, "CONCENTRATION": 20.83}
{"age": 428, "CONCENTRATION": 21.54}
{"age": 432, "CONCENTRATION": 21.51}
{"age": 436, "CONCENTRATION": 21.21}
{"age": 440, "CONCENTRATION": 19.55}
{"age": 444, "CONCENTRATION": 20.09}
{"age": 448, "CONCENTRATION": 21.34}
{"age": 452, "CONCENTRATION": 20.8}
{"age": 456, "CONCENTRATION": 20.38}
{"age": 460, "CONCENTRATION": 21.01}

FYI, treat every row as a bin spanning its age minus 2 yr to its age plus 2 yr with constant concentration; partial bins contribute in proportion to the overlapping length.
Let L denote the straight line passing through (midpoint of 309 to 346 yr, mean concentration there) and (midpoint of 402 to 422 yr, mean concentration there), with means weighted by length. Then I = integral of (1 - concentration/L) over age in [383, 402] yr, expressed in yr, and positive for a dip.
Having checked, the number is 1.74 yr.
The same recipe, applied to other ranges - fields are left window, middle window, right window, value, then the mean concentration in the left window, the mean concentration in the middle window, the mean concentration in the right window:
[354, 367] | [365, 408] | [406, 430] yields 7.50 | 19.8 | 15.9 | 18.5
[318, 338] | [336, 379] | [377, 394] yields -2.87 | 20.4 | 19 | 15.3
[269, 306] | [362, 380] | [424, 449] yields 3.56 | 22.5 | 17.3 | 20.9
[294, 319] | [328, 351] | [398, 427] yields 0.86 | 22.8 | 20.3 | 17.1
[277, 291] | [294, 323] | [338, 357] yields -1.88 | 21.8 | 22.5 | 19.9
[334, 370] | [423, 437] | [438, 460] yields -0.64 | 19.9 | 21.3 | 20.5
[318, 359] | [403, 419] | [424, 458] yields 3.54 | 20.2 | 16.1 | 20.8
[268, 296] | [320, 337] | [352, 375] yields -0.18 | 21.8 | 20.4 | 19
